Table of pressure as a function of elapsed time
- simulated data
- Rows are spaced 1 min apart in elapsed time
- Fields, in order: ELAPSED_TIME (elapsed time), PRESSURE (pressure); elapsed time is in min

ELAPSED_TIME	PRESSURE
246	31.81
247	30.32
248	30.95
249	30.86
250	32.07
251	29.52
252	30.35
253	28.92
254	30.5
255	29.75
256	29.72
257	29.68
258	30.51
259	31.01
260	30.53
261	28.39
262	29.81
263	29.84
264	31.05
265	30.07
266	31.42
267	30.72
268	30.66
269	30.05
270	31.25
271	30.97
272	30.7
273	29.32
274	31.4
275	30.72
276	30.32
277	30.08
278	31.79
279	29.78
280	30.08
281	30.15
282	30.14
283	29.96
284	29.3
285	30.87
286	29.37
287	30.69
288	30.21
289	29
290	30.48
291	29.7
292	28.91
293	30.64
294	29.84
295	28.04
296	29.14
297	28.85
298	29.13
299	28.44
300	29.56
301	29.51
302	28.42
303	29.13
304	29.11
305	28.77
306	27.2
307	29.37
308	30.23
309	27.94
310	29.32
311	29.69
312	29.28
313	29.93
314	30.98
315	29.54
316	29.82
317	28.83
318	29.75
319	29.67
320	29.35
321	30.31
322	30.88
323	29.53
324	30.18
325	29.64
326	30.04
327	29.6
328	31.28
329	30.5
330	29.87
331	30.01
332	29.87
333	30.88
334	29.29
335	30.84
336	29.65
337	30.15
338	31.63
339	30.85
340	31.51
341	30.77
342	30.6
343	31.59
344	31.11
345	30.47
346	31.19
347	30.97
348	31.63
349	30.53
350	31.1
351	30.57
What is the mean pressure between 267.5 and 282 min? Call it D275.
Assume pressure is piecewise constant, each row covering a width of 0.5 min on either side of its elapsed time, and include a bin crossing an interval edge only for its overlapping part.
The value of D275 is 30.5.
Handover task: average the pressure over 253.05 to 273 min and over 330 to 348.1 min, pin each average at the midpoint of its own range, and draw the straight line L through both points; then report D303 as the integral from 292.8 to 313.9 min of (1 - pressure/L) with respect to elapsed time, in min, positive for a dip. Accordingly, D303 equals 0.9 min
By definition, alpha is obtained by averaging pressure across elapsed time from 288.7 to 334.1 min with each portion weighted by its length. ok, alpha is 29.6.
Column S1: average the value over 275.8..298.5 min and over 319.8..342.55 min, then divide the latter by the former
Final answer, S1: 1.0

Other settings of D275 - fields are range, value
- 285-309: 29.3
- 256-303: 30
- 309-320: 29.6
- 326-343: 30.5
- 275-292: 30.1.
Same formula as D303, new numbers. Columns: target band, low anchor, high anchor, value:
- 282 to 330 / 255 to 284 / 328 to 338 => 1.12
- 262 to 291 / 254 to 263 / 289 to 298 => -0.66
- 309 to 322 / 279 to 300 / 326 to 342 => 0.18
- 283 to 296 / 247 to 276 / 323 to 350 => 0.30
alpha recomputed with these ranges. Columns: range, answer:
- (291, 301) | 29.2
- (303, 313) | 29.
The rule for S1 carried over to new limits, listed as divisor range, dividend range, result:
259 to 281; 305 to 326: 0.97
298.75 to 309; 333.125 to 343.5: 1.06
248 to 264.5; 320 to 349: 1.01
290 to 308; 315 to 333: 1.03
